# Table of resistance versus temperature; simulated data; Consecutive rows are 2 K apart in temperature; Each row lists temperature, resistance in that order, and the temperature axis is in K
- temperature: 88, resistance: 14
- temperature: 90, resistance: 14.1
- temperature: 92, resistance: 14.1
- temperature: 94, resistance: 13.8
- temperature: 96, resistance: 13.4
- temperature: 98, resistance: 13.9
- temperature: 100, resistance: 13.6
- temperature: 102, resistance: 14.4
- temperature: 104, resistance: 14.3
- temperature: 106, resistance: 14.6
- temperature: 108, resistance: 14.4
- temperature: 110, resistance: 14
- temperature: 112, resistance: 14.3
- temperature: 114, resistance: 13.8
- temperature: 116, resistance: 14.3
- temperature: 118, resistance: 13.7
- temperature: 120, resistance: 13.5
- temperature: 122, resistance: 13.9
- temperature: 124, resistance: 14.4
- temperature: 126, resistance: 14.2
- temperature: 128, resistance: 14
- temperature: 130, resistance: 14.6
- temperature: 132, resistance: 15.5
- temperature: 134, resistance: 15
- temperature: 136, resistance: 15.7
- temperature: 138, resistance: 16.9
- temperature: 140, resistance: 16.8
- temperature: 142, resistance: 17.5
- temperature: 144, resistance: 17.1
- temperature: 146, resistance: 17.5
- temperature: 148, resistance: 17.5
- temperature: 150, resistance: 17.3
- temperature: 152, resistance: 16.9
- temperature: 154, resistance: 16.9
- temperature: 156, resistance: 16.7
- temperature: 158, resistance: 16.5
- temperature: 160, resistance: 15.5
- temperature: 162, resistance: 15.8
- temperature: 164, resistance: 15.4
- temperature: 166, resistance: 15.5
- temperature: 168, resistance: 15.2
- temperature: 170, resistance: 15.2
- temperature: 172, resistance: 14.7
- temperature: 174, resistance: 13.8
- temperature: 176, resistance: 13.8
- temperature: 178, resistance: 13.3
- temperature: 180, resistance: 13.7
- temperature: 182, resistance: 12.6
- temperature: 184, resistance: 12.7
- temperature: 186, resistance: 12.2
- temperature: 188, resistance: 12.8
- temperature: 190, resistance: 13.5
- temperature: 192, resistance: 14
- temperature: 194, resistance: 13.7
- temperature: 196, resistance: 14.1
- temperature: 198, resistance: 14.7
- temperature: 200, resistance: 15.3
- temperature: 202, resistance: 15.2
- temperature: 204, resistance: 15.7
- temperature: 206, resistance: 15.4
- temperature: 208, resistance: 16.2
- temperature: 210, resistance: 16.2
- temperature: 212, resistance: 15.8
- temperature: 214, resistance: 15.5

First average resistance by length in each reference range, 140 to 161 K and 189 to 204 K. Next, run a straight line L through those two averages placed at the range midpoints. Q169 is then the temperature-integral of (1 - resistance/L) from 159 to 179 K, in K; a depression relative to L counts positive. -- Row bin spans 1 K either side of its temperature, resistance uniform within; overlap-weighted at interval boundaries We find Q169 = 1.41 K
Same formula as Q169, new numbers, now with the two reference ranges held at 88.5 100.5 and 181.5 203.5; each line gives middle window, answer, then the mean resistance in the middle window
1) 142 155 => -3.22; 17.2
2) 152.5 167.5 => -2.44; 16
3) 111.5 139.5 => -1.59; 14.6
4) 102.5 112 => -0.34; 14.3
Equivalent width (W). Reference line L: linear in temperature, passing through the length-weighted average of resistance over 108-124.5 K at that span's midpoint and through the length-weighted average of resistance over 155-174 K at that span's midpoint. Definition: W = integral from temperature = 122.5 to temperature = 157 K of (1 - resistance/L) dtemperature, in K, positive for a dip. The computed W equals -3.2 K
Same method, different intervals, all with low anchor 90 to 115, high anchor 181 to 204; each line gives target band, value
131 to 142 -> -1.71 K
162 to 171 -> -0.98 K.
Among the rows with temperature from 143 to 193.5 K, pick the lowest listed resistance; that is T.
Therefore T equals 12.2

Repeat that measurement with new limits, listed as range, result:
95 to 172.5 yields 13.4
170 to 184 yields 12.6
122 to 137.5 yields 13.9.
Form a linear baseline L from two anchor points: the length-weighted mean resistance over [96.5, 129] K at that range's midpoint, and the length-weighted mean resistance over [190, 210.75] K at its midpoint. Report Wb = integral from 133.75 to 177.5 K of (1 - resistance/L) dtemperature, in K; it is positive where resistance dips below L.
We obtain -4.7 K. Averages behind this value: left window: 14.1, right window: 15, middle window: 16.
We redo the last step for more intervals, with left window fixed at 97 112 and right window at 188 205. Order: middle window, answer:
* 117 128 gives 0.2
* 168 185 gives 0.7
